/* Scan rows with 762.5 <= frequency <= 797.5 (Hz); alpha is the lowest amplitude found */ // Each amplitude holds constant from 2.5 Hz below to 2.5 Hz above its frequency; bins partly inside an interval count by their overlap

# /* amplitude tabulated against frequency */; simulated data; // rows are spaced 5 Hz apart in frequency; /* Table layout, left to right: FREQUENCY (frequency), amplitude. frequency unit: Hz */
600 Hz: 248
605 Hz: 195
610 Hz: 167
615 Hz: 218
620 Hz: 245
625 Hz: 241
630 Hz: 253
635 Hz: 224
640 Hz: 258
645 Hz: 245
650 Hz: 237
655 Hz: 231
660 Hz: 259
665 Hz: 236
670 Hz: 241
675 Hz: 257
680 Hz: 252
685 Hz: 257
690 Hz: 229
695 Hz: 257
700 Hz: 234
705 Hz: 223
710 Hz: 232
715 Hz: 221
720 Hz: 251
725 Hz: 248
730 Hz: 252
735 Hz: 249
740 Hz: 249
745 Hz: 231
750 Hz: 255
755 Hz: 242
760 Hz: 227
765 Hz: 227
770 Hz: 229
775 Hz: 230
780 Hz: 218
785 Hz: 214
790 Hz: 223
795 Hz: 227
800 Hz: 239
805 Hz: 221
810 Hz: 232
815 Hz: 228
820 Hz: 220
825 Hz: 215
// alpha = 214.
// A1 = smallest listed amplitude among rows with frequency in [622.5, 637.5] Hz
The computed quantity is 224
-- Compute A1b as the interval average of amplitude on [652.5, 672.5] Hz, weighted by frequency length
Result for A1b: 242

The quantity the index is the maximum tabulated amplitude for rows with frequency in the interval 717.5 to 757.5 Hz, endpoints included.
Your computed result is 255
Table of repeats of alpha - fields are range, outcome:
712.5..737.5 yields 221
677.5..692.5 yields 229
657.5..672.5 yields 236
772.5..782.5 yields 218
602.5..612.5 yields 167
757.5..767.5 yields 227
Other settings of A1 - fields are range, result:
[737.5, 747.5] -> 231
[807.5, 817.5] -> 228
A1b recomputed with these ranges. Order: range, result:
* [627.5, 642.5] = 245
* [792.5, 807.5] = 229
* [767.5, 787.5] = 223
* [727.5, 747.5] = 245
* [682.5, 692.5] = 243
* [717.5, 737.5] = 250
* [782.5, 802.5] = 226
